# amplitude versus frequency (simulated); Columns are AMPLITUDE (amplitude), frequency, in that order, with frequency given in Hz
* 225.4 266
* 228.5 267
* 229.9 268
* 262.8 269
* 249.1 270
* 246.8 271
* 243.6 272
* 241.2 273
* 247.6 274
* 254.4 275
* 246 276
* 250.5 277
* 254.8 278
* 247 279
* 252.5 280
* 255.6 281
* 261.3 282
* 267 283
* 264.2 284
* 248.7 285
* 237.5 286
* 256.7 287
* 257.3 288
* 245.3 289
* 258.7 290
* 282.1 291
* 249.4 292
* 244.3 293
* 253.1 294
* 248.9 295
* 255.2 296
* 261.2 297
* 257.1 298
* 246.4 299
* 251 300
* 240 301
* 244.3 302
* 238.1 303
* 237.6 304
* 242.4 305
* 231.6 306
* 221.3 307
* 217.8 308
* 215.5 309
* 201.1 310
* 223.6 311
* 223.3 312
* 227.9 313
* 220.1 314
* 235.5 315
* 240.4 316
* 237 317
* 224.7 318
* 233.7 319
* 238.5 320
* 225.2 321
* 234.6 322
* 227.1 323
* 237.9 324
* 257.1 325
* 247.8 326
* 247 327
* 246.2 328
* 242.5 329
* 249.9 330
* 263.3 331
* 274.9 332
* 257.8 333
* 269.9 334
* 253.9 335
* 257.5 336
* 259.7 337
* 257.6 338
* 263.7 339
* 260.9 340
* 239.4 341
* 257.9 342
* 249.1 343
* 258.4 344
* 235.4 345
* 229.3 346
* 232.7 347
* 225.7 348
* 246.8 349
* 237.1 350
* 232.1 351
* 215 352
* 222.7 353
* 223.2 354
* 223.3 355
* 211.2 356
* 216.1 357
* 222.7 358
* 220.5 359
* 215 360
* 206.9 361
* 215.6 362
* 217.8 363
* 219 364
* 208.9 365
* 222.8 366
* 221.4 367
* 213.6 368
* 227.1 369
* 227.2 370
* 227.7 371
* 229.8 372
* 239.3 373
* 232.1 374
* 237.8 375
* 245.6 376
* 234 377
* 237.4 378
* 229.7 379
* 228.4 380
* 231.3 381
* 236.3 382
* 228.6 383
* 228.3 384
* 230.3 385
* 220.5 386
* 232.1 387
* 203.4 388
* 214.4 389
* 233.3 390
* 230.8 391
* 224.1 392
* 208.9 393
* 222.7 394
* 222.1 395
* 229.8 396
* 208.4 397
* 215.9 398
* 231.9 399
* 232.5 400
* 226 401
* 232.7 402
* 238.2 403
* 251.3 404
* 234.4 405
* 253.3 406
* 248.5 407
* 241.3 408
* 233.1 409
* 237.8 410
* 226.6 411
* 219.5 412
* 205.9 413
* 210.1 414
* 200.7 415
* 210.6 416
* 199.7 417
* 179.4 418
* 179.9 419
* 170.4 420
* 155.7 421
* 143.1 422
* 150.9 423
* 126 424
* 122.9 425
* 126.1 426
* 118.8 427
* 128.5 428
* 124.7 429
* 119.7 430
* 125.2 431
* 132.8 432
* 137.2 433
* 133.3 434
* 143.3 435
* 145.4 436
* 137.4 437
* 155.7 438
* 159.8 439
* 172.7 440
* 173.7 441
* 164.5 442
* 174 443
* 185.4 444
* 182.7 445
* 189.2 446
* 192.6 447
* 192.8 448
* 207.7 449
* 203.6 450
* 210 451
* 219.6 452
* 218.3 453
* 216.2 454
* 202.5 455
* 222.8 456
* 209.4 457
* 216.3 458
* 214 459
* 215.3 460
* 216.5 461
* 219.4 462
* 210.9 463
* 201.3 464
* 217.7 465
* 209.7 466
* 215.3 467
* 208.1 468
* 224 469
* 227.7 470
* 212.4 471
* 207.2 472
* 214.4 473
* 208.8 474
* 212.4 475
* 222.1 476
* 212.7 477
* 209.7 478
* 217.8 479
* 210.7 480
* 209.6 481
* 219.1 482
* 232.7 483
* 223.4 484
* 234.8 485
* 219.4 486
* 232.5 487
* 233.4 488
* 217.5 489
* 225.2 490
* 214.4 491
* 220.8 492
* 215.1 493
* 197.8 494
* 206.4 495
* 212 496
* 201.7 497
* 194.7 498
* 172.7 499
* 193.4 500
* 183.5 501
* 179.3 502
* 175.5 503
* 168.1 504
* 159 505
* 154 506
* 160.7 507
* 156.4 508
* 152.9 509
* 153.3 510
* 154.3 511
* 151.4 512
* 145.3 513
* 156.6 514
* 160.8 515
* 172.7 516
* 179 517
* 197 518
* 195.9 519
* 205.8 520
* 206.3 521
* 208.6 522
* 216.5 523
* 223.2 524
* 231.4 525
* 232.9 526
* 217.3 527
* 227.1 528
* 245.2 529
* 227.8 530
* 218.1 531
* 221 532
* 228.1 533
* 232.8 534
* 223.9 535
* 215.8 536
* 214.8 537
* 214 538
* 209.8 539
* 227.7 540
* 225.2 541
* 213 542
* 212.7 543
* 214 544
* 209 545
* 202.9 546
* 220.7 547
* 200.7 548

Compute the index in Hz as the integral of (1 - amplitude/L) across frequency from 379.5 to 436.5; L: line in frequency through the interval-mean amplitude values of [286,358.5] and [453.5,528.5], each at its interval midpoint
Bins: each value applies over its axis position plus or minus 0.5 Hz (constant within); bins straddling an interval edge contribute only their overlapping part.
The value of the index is 6.4 Hz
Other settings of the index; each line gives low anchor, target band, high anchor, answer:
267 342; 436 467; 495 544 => 2.27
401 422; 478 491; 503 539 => -1.32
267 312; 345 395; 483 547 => 1.04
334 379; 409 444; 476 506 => 8.89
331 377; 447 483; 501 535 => -1.29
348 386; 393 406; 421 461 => -1.79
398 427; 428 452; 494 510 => 3.72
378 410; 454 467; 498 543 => -0.09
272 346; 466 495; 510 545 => -0.40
